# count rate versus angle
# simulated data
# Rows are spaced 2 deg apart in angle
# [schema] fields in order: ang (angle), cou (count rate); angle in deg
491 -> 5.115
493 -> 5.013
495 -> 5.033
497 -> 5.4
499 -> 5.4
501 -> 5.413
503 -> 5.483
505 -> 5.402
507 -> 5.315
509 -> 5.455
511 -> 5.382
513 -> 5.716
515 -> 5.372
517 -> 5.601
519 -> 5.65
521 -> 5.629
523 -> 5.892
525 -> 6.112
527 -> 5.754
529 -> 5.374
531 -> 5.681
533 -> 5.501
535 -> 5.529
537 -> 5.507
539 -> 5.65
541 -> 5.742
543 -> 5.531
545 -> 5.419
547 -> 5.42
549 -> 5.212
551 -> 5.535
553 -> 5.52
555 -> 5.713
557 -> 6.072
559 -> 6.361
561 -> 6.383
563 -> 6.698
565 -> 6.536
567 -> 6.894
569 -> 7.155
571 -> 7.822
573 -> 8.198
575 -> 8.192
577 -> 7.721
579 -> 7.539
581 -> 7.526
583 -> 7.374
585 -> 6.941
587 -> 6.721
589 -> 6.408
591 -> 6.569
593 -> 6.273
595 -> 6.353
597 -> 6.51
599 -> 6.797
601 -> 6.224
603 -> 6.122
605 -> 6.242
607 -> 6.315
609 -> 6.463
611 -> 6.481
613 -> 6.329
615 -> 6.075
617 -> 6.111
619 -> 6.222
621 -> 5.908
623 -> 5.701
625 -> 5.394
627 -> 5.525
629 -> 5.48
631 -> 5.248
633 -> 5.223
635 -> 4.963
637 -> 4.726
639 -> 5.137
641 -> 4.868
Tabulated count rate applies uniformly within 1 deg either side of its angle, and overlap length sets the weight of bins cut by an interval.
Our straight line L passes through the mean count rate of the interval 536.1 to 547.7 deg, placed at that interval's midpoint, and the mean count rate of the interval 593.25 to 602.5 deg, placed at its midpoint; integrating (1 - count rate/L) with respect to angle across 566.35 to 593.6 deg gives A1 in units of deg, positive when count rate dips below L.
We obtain -4.94 deg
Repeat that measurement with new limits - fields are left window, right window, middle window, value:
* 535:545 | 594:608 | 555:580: -4.76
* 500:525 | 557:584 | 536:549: 1.81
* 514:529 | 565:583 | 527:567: 4.91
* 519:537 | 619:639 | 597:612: -2.56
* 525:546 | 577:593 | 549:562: 0.62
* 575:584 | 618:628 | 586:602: 1.16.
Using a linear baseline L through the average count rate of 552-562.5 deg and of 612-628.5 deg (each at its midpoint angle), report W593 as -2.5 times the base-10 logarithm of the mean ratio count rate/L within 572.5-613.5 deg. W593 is -0.15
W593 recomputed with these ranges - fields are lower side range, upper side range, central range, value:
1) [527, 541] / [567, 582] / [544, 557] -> 0.167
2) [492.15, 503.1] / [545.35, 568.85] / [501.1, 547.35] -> 0.010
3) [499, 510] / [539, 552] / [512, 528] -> -0.053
